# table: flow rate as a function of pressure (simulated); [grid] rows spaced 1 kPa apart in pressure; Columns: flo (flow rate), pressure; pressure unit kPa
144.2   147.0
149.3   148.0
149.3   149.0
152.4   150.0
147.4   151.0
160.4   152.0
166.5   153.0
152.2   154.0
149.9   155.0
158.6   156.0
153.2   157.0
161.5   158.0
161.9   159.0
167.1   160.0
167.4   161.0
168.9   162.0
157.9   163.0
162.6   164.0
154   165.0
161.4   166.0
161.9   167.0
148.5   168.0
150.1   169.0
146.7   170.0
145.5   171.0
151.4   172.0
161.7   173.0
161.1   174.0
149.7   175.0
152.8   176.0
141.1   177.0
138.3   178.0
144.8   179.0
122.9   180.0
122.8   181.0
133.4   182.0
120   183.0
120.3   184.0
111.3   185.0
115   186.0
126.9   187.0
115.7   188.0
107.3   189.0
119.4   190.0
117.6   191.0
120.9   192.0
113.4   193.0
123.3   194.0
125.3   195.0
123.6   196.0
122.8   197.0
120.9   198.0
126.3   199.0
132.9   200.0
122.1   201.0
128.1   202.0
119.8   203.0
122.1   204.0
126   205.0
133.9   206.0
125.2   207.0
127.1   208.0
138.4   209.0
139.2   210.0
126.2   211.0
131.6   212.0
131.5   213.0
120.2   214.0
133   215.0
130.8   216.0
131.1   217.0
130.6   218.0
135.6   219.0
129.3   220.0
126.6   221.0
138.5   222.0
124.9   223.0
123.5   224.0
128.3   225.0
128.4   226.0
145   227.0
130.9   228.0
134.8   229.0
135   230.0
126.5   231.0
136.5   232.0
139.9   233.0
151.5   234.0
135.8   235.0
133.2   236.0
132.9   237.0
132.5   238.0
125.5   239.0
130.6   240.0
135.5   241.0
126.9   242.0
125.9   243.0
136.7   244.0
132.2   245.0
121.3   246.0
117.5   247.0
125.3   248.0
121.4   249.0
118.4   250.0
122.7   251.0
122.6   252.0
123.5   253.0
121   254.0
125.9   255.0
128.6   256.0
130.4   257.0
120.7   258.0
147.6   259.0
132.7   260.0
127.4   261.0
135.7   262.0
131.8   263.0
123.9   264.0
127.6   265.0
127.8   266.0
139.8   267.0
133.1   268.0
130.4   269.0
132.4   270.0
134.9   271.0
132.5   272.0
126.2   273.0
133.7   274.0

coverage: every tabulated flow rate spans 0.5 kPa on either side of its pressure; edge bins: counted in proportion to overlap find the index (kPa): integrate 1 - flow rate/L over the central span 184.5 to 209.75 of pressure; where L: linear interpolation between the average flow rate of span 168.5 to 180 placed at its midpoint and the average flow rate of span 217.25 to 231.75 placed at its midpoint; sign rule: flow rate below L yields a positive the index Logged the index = 3.17 kPa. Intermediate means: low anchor 148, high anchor 131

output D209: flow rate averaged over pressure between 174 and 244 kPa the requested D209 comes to 129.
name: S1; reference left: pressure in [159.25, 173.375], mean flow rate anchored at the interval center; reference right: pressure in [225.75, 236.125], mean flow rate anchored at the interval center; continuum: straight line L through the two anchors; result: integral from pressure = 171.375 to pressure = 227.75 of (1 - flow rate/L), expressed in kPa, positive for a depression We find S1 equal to 6.6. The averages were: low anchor 158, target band 129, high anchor 136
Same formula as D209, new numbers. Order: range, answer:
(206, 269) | 130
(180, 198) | 120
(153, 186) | 149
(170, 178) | 151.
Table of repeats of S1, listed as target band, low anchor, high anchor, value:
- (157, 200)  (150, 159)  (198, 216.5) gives 1.57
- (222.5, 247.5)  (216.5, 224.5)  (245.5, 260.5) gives -0.73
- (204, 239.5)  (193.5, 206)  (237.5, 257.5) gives -1.81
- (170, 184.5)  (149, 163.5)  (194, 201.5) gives 0.11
